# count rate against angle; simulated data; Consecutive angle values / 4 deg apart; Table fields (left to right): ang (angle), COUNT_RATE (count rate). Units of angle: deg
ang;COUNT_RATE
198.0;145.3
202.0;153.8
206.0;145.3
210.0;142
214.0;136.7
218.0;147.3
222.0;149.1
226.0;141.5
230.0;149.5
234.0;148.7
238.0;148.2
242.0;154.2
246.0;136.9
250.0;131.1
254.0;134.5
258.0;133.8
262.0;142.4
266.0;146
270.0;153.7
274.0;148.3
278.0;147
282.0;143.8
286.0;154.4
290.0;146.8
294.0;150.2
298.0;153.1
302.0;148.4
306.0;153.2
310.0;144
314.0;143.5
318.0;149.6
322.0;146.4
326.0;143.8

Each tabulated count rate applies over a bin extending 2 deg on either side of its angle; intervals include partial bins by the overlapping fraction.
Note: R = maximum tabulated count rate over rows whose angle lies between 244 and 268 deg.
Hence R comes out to 146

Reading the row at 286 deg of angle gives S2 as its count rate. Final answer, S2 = 154.4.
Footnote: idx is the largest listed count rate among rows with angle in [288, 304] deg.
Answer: 153.1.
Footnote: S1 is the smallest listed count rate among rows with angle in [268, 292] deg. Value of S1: 143.8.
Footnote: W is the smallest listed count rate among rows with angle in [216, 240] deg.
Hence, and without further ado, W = 141.5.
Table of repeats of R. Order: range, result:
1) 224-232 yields 149.5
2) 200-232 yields 153.8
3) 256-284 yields 153.7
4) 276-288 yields 154.4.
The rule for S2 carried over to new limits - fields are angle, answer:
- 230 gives 149.5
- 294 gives 150.2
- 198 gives 145.3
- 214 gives 136.7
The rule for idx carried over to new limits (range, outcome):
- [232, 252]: 154.2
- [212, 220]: 147.3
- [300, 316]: 153.2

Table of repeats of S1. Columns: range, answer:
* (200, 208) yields 145.3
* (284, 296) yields 146.8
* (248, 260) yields 131.1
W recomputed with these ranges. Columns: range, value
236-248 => 136.9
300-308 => 148.4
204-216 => 136.7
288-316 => 143.5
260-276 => 142.4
